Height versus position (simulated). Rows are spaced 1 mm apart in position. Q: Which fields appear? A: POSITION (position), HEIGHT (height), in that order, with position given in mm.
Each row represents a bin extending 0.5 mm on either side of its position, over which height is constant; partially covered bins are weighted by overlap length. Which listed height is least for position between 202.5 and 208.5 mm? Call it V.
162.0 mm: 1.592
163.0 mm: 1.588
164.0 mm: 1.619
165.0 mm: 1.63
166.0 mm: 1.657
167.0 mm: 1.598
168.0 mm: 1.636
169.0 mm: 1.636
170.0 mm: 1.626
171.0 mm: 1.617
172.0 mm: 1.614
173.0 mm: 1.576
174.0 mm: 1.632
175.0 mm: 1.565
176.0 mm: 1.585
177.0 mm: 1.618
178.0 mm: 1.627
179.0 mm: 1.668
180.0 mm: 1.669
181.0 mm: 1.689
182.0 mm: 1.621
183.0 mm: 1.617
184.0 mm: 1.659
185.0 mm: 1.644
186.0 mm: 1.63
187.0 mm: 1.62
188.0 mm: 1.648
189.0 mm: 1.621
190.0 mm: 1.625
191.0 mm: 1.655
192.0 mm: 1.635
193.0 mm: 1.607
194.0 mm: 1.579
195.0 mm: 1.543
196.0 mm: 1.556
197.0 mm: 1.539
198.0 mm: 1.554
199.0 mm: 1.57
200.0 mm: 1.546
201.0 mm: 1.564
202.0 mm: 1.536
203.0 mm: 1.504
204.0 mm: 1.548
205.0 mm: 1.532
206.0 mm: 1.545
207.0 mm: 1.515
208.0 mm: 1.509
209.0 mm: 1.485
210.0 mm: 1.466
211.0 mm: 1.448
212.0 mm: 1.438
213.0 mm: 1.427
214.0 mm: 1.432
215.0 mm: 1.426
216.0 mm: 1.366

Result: 1.504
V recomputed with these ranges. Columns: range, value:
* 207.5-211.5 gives 1.448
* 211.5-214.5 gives 1.427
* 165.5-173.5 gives 1.576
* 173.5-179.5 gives 1.565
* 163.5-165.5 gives 1.619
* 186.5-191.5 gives 1.62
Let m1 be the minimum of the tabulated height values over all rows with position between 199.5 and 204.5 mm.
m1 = 1.504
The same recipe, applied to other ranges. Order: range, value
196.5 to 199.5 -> 1.539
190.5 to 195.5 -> 1.543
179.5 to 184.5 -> 1.617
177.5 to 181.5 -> 1.627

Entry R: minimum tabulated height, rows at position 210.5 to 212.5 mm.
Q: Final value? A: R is 1.438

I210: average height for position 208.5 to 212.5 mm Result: 1.46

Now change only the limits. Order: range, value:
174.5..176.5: 1.57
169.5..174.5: 1.61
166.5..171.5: 1.62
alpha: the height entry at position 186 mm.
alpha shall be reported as 1.63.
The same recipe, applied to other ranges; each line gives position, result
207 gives 1.515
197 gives 1.539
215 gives 1.426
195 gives 1.543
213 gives 1.427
